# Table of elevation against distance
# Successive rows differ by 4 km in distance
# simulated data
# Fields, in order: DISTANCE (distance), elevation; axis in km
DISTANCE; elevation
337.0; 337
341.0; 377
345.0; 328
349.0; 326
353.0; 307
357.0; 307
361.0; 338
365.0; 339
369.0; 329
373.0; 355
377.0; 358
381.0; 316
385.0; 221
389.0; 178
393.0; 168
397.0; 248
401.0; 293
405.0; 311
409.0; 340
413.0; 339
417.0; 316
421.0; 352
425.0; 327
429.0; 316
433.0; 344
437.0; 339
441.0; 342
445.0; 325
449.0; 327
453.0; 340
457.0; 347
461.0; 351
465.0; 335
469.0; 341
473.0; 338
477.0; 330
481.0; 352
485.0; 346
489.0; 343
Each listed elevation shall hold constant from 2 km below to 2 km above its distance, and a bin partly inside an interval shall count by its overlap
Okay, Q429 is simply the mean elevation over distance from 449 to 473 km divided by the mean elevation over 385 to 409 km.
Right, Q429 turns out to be 1.38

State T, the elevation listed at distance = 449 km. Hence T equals 327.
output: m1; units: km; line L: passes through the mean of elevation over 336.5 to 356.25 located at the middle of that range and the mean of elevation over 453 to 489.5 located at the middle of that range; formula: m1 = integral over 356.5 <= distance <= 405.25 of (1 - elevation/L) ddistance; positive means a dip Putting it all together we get 6.9 km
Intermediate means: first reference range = 333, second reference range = 342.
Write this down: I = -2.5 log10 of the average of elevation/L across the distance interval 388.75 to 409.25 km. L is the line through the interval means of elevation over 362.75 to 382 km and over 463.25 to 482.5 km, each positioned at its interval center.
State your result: 0.31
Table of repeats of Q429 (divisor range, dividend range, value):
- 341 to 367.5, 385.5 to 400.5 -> 0.64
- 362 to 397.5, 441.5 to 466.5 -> 1.20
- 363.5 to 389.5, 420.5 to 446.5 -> 1.09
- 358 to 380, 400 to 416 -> 0.95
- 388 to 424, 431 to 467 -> 1.18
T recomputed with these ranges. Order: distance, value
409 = 340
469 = 341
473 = 338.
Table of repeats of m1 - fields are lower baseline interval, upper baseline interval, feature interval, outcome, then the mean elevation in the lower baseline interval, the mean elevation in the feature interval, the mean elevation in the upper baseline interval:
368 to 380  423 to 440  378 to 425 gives 7.7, 346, 284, 332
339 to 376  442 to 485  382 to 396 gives 5.6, 335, 202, 339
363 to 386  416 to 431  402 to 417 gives 0.1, 324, 326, 329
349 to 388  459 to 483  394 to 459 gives 1.4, 316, 323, 341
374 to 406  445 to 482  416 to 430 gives -1.5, 263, 329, 339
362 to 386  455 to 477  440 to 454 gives 0.2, 325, 332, 341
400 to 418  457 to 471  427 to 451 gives 0.1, 322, 332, 343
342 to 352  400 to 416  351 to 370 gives 0.3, 330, 324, 322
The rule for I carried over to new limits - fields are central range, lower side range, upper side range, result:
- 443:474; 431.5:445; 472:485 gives 0.01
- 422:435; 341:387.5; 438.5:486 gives 0.01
